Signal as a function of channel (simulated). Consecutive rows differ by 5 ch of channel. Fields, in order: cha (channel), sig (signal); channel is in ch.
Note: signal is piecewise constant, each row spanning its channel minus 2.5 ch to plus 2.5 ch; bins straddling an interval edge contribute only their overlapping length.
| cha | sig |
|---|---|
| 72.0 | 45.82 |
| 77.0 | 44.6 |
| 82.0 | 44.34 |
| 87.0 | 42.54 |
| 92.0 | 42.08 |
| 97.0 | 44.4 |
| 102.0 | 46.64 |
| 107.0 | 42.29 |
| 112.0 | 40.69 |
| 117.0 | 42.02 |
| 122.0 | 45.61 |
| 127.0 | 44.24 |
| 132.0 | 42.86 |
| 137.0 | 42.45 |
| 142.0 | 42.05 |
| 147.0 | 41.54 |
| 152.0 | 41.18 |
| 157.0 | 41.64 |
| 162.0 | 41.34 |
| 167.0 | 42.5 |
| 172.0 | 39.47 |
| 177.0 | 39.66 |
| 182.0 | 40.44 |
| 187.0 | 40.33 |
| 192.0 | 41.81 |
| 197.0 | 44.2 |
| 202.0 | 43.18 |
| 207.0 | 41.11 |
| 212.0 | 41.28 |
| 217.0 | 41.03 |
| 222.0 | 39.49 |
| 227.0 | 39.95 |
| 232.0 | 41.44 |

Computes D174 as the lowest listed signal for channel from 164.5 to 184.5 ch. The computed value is 39.47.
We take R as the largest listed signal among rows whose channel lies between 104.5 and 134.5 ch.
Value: 45.61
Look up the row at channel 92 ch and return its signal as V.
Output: 42.08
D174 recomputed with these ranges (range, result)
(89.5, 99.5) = 42.08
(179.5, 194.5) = 40.33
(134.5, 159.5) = 41.18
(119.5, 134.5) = 42.86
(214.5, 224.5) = 39.49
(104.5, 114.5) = 40.69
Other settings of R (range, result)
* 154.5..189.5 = 42.5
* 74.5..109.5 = 46.64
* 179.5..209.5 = 44.2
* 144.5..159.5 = 41.64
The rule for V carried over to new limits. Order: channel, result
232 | 41.44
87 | 42.54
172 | 39.47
